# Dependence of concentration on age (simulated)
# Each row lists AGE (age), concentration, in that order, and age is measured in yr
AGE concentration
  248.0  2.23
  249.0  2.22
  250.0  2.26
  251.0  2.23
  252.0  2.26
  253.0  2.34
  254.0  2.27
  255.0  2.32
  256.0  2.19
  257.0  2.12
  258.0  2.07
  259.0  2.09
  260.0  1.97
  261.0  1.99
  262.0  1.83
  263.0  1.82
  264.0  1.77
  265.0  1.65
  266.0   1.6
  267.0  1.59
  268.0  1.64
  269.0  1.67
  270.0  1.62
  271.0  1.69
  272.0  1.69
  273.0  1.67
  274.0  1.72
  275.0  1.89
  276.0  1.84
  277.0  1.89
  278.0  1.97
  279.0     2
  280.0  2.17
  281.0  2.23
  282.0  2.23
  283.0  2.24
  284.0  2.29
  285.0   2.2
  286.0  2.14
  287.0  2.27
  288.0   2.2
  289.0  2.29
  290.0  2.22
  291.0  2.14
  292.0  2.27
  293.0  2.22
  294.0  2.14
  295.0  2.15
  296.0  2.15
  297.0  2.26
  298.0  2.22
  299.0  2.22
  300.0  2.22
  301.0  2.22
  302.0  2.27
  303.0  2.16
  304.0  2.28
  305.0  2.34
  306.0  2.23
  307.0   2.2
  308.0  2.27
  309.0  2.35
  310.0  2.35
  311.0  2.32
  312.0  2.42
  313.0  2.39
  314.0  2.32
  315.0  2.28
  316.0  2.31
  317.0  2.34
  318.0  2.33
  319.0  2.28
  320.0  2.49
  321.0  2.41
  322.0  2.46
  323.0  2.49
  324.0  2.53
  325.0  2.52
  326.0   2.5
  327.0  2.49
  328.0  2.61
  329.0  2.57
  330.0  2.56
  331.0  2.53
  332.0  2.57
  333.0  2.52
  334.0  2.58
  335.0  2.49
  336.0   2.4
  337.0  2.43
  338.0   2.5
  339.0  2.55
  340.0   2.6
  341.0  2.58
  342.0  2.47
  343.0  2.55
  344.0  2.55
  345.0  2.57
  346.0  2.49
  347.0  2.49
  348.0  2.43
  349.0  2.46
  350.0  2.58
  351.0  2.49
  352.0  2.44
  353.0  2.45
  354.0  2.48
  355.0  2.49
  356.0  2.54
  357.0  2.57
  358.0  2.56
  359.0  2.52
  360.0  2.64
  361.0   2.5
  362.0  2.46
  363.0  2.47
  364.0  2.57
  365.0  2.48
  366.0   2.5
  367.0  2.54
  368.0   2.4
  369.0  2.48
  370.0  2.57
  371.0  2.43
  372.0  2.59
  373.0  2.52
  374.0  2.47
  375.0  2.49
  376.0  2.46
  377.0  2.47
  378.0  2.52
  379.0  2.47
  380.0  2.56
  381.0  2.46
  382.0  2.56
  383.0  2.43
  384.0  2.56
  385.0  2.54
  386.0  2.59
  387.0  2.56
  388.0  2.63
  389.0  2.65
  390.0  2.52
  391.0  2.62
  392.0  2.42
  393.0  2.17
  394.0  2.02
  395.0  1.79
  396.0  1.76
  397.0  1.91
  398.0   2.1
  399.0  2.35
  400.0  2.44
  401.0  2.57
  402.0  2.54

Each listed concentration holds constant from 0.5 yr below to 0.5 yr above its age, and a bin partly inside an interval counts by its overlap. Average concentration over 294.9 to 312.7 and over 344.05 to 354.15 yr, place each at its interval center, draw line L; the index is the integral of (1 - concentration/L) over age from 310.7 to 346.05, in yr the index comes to -1.3 yr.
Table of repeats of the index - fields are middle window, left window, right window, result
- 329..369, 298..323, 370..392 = -1.4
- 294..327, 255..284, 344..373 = -2.1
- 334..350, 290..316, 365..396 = -1.0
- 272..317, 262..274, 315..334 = -3.0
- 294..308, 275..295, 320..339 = 0.3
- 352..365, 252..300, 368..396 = -0.9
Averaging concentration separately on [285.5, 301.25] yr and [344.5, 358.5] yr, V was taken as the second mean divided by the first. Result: 1.1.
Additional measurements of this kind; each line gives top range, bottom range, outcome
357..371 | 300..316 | 1.10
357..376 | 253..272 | 1.33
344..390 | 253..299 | 1.25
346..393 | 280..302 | 1.13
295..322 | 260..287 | 1.21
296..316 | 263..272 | 1.37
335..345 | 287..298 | 1.14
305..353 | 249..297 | 1.21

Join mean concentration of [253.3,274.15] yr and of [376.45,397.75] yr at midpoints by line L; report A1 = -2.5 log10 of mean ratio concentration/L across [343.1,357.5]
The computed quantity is -0.125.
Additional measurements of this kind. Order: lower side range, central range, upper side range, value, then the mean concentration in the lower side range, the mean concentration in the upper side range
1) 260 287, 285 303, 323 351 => -0.06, 1.89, 2.52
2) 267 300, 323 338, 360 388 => -0.11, 2.04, 2.51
